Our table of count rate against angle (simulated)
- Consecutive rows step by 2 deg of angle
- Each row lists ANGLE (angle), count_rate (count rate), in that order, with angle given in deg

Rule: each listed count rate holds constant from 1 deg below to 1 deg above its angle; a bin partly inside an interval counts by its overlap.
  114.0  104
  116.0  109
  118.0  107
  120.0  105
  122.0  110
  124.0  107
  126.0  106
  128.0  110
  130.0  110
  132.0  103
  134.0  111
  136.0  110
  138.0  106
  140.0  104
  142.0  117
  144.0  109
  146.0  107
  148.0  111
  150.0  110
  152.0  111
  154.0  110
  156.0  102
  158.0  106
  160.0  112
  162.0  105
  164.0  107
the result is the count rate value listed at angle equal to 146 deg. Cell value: 107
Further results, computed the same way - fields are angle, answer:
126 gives 106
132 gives 103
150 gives 110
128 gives 110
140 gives 104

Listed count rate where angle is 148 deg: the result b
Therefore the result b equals 111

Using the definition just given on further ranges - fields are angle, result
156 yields 102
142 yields 117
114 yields 104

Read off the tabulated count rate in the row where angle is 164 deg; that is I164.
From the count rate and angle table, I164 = 107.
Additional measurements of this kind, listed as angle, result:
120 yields 105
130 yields 110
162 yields 105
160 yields 112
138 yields 106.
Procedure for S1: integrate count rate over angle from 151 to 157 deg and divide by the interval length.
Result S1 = 108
